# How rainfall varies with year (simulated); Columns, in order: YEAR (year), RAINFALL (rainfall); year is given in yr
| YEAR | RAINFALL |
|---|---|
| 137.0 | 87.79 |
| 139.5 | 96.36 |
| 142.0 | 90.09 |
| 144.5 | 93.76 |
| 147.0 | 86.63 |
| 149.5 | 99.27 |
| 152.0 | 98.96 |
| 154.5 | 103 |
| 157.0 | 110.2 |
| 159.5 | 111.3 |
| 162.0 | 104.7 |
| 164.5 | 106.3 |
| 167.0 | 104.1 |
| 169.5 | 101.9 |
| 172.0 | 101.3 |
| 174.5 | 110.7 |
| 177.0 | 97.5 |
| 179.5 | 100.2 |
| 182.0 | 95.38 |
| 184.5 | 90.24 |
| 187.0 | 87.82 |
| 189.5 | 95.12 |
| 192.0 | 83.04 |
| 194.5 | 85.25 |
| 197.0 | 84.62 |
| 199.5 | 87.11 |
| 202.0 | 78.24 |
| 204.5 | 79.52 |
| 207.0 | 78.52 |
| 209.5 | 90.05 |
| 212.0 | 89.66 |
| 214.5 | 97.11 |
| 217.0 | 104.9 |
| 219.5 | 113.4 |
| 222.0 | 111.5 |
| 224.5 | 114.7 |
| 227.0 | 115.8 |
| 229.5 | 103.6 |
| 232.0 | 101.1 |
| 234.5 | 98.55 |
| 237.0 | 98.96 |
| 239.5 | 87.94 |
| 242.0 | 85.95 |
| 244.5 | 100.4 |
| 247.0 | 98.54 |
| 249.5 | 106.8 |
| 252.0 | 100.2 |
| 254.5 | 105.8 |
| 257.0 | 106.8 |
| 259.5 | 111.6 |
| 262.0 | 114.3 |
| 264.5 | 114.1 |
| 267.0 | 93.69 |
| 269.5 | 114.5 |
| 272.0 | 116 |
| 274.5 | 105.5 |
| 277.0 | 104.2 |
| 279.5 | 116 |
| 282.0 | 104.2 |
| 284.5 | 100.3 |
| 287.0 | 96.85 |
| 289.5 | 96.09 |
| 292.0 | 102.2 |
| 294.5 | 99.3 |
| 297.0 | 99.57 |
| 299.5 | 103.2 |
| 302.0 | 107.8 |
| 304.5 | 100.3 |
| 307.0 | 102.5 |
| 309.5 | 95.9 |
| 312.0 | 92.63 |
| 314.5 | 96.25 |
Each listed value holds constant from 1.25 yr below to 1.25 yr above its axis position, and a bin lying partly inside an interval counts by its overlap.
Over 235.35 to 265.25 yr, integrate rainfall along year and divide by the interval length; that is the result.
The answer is 102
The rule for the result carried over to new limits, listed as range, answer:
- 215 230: 110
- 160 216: 93.4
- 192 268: 98.4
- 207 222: 98.4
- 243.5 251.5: 102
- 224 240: 103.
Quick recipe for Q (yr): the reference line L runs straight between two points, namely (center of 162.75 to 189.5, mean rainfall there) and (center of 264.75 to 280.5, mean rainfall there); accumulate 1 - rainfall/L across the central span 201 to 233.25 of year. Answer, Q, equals 1.54 yr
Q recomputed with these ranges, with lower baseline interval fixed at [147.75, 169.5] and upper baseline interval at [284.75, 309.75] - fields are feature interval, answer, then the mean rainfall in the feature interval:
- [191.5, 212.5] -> 3.9 yr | 83.8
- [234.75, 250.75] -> 0.8 yr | 96.6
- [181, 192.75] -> 1.5 yr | 90.5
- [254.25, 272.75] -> -1.5 yr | 110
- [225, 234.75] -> -0.4 yr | 106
